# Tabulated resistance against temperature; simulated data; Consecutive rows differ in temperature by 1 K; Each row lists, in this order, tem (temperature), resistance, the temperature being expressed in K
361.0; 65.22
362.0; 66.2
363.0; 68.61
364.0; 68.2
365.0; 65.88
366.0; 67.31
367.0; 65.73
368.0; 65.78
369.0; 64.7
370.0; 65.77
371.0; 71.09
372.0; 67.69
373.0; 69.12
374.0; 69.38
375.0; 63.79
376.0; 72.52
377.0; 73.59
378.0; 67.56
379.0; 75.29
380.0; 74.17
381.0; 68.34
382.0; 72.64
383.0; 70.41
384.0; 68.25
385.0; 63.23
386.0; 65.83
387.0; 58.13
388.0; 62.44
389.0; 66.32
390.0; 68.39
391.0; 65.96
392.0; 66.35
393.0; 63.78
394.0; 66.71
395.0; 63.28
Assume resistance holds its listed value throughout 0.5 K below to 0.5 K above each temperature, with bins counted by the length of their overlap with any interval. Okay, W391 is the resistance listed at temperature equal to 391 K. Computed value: 65.96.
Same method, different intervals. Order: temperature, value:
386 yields 65.83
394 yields 66.71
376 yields 72.52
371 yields 71.09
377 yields 73.59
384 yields 68.25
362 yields 66.2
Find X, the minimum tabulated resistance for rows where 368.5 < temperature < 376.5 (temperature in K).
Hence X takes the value 63.79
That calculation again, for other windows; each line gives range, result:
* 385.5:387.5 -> 58.13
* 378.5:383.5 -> 68.34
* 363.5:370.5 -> 64.7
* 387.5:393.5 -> 62.44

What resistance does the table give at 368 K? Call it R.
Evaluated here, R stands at 65.78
